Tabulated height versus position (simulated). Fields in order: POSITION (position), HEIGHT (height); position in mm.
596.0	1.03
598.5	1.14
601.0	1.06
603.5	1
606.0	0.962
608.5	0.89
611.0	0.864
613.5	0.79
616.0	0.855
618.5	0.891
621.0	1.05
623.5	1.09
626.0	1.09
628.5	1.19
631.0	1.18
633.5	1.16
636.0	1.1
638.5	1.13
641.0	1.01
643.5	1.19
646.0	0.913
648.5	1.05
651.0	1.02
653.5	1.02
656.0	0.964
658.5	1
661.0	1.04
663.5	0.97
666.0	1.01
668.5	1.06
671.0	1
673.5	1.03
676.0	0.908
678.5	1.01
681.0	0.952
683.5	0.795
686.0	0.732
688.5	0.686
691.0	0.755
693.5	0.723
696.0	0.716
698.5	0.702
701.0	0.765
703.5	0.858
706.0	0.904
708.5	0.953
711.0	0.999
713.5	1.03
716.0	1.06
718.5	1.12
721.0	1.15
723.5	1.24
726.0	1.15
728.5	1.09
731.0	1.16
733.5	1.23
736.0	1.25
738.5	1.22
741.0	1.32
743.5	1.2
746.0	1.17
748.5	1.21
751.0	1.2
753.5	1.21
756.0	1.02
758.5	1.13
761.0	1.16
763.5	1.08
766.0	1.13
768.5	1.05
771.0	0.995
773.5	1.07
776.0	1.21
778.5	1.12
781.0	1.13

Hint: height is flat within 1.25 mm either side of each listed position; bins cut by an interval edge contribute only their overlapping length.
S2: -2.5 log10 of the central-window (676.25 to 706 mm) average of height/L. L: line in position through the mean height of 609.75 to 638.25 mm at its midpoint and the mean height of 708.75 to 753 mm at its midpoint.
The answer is 0.36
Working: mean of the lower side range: 1.03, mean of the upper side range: 1.16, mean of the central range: 0.799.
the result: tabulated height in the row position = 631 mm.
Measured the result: 1.18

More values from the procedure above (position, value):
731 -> 1.16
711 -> 0.999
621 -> 1.05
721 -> 1.15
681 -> 0.952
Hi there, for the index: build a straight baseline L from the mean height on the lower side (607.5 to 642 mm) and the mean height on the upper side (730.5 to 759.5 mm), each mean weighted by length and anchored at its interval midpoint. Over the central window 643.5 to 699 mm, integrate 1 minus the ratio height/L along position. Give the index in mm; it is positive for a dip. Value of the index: 8.4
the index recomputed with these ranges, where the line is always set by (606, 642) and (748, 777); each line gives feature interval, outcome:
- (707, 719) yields 0.65 mm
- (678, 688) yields 2.01 mm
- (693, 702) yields 2.91 mm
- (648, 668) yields 0.65 mm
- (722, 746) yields -2.31 mm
